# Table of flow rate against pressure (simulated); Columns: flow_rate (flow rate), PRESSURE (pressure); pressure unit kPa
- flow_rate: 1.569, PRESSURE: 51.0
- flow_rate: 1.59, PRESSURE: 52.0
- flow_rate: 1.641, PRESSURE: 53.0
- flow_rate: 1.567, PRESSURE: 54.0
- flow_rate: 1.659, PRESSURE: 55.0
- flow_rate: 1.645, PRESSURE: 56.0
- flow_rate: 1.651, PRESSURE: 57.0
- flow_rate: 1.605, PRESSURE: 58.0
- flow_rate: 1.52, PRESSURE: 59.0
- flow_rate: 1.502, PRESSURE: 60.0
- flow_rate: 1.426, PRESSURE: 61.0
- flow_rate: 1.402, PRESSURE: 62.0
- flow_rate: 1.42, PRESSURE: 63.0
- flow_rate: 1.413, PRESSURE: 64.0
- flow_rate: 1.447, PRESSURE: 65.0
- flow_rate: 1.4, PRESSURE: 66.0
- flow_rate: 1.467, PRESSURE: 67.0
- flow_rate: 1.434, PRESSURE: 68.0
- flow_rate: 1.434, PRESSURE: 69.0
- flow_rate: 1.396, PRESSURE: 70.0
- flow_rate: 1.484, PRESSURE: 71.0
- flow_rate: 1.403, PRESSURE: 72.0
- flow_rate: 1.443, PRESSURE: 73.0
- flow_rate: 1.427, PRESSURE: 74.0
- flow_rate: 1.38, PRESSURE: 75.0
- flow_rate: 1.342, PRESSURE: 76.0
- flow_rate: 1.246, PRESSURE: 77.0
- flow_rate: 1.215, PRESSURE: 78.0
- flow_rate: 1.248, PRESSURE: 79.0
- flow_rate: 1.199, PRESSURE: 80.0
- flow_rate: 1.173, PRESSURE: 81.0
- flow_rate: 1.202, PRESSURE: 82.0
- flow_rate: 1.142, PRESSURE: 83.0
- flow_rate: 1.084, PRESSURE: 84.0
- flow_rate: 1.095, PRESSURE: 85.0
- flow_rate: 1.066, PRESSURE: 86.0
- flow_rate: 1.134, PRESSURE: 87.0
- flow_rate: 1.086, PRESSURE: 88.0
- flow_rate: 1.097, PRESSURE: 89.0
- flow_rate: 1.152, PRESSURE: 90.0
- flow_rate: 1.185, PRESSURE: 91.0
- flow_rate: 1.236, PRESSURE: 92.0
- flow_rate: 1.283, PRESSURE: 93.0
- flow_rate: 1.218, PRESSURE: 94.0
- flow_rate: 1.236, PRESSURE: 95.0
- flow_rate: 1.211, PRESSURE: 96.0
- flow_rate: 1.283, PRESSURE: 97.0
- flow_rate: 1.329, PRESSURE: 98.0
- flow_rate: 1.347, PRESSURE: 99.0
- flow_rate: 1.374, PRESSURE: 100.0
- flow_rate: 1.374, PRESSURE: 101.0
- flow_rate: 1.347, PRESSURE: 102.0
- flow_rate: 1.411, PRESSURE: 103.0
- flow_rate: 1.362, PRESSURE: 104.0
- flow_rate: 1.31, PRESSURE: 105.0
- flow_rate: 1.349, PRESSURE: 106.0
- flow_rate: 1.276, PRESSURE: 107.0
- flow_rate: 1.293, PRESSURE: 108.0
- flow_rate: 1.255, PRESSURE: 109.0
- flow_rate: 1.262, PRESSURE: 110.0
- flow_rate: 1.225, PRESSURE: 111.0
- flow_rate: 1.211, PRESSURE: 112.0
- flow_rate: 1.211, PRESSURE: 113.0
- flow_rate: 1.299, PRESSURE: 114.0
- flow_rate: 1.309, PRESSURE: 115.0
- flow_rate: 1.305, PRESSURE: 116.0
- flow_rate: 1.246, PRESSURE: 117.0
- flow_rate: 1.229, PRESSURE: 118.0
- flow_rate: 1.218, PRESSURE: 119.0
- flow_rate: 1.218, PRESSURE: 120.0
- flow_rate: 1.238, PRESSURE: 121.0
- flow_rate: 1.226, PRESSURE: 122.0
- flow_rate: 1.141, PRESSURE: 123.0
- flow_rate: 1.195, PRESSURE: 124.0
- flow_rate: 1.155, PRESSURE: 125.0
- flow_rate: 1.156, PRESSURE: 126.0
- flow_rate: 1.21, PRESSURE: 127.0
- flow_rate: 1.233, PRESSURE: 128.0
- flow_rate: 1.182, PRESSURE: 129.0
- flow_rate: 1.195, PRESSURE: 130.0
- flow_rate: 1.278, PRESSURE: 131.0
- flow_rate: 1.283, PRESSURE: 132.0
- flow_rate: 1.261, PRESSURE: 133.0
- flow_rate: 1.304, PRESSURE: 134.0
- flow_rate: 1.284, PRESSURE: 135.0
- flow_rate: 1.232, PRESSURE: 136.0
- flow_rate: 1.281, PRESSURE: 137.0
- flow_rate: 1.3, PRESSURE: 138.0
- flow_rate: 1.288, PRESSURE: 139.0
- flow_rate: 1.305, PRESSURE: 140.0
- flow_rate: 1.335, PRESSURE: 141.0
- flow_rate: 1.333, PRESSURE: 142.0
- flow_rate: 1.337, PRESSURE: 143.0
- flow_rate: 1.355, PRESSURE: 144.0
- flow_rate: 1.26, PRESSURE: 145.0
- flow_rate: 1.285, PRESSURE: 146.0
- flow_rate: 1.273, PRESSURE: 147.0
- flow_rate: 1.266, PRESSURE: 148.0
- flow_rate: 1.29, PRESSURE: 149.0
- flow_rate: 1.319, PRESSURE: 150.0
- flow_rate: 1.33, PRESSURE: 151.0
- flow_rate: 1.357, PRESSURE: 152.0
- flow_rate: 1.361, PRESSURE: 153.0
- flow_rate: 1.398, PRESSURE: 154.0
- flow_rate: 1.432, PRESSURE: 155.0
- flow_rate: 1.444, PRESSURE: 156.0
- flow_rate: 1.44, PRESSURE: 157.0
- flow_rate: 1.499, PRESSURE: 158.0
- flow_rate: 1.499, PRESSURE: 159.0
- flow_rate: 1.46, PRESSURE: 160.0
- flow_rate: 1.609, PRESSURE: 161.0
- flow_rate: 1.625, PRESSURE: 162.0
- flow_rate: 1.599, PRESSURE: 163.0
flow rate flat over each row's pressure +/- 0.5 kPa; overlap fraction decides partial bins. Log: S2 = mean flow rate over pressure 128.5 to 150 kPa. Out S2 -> 1.28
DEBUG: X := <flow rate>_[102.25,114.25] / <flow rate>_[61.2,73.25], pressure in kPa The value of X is 0.9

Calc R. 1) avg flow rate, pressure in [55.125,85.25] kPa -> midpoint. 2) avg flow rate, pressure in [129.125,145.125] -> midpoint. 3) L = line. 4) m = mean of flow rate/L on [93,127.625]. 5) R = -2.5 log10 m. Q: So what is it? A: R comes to 0.05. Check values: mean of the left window 1.38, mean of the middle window 1.27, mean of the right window 1.29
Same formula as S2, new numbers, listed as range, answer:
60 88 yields 1.31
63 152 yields 1.28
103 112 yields 1.29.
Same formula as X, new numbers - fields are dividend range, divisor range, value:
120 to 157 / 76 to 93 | 1.10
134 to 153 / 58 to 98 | 1.00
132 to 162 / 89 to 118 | 1.06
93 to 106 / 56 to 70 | 0.89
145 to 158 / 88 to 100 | 1.10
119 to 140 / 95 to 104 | 0.93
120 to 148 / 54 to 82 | 0.88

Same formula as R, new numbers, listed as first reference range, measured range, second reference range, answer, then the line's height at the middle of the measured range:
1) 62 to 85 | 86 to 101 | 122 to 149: 0.07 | 1.31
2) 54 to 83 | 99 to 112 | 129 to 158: 0.04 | 1.36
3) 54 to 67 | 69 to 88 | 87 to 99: 0.07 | 1.34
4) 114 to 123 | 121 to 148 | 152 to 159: 0.06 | 1.32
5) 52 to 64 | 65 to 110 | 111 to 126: 0.08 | 1.39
